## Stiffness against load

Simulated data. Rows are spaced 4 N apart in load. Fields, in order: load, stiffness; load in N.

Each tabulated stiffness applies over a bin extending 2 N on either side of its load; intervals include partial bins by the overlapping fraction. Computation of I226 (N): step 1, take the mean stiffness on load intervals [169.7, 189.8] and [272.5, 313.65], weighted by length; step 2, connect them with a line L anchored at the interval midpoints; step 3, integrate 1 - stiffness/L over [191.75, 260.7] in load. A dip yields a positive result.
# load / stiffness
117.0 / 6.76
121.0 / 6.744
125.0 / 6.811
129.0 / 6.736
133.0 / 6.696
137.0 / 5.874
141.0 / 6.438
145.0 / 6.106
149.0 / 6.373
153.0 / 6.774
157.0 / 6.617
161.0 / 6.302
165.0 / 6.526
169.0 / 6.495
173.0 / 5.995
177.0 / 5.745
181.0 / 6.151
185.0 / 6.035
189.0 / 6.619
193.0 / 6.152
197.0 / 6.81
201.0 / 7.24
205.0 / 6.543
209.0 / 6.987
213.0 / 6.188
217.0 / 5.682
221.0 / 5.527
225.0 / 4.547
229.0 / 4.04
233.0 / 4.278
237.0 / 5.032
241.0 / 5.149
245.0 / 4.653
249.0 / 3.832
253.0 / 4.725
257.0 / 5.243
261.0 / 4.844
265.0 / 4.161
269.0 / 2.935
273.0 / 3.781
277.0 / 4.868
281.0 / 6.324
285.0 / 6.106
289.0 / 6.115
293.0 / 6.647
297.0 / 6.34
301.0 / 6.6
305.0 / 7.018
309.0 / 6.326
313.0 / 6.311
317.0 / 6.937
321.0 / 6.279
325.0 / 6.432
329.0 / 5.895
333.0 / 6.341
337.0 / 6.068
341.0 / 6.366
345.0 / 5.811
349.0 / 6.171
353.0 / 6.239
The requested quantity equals 7.69 N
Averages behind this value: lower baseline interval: 6.1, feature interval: 5.43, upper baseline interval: 6.11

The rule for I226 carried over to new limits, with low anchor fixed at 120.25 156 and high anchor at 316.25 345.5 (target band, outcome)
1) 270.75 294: 2.8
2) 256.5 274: 6.1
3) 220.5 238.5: 5.0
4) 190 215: -0.9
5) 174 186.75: 0.9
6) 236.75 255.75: 5.1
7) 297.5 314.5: -0.7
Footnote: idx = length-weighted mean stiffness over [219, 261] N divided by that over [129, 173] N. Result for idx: 0.73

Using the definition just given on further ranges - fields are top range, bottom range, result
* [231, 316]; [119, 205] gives 0.83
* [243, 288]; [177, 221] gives 0.74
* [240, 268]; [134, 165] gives 0.72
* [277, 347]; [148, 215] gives 0.98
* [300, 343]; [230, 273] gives 1.44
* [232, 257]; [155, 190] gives 0.75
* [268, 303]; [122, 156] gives 0.86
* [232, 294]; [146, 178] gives 0.77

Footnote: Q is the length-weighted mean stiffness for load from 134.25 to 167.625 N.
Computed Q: 6.39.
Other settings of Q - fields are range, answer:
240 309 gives 5.29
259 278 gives 4.08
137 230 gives 6.19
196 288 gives 5.19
